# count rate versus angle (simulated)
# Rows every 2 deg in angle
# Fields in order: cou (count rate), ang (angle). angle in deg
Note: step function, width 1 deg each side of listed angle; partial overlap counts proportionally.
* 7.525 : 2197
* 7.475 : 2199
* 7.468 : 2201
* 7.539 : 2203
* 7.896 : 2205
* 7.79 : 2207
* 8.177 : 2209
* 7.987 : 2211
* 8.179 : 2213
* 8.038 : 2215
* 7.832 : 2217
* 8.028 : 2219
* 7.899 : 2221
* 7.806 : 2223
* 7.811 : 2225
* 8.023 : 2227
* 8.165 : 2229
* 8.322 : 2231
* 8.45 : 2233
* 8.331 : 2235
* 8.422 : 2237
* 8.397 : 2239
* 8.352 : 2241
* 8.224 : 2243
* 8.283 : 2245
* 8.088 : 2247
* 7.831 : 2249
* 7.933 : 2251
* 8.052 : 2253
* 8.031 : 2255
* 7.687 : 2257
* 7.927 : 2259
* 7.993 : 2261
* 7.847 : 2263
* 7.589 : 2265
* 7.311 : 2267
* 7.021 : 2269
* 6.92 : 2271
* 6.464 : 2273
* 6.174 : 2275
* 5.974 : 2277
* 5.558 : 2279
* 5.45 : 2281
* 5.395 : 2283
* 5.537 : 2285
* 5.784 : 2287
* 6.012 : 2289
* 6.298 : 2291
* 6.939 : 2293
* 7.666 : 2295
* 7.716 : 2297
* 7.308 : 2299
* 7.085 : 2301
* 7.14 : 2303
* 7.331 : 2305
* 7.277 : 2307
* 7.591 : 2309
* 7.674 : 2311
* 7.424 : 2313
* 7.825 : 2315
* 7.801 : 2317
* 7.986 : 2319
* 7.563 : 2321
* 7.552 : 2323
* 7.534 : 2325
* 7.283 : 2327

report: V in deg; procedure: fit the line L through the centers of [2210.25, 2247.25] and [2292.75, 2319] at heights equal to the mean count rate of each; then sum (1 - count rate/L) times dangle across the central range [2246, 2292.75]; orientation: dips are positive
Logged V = 5.37 deg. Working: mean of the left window 8.14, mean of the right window 7.48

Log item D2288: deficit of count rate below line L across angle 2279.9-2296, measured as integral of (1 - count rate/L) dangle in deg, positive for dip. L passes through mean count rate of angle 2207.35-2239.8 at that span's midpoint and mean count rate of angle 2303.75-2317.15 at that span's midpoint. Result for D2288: 3.25 deg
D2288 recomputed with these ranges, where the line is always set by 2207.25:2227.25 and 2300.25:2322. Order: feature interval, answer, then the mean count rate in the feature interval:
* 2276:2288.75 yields 3.4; 5.64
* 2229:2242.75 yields -0.8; 8.35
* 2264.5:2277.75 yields 1.6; 6.76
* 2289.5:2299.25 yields 0.6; 7.12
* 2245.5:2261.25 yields -0.3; 7.95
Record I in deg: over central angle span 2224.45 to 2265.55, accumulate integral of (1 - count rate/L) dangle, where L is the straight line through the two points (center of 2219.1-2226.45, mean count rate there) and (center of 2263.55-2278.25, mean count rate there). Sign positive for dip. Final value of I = -4.0 deg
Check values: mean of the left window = 7.87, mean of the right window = 6.79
